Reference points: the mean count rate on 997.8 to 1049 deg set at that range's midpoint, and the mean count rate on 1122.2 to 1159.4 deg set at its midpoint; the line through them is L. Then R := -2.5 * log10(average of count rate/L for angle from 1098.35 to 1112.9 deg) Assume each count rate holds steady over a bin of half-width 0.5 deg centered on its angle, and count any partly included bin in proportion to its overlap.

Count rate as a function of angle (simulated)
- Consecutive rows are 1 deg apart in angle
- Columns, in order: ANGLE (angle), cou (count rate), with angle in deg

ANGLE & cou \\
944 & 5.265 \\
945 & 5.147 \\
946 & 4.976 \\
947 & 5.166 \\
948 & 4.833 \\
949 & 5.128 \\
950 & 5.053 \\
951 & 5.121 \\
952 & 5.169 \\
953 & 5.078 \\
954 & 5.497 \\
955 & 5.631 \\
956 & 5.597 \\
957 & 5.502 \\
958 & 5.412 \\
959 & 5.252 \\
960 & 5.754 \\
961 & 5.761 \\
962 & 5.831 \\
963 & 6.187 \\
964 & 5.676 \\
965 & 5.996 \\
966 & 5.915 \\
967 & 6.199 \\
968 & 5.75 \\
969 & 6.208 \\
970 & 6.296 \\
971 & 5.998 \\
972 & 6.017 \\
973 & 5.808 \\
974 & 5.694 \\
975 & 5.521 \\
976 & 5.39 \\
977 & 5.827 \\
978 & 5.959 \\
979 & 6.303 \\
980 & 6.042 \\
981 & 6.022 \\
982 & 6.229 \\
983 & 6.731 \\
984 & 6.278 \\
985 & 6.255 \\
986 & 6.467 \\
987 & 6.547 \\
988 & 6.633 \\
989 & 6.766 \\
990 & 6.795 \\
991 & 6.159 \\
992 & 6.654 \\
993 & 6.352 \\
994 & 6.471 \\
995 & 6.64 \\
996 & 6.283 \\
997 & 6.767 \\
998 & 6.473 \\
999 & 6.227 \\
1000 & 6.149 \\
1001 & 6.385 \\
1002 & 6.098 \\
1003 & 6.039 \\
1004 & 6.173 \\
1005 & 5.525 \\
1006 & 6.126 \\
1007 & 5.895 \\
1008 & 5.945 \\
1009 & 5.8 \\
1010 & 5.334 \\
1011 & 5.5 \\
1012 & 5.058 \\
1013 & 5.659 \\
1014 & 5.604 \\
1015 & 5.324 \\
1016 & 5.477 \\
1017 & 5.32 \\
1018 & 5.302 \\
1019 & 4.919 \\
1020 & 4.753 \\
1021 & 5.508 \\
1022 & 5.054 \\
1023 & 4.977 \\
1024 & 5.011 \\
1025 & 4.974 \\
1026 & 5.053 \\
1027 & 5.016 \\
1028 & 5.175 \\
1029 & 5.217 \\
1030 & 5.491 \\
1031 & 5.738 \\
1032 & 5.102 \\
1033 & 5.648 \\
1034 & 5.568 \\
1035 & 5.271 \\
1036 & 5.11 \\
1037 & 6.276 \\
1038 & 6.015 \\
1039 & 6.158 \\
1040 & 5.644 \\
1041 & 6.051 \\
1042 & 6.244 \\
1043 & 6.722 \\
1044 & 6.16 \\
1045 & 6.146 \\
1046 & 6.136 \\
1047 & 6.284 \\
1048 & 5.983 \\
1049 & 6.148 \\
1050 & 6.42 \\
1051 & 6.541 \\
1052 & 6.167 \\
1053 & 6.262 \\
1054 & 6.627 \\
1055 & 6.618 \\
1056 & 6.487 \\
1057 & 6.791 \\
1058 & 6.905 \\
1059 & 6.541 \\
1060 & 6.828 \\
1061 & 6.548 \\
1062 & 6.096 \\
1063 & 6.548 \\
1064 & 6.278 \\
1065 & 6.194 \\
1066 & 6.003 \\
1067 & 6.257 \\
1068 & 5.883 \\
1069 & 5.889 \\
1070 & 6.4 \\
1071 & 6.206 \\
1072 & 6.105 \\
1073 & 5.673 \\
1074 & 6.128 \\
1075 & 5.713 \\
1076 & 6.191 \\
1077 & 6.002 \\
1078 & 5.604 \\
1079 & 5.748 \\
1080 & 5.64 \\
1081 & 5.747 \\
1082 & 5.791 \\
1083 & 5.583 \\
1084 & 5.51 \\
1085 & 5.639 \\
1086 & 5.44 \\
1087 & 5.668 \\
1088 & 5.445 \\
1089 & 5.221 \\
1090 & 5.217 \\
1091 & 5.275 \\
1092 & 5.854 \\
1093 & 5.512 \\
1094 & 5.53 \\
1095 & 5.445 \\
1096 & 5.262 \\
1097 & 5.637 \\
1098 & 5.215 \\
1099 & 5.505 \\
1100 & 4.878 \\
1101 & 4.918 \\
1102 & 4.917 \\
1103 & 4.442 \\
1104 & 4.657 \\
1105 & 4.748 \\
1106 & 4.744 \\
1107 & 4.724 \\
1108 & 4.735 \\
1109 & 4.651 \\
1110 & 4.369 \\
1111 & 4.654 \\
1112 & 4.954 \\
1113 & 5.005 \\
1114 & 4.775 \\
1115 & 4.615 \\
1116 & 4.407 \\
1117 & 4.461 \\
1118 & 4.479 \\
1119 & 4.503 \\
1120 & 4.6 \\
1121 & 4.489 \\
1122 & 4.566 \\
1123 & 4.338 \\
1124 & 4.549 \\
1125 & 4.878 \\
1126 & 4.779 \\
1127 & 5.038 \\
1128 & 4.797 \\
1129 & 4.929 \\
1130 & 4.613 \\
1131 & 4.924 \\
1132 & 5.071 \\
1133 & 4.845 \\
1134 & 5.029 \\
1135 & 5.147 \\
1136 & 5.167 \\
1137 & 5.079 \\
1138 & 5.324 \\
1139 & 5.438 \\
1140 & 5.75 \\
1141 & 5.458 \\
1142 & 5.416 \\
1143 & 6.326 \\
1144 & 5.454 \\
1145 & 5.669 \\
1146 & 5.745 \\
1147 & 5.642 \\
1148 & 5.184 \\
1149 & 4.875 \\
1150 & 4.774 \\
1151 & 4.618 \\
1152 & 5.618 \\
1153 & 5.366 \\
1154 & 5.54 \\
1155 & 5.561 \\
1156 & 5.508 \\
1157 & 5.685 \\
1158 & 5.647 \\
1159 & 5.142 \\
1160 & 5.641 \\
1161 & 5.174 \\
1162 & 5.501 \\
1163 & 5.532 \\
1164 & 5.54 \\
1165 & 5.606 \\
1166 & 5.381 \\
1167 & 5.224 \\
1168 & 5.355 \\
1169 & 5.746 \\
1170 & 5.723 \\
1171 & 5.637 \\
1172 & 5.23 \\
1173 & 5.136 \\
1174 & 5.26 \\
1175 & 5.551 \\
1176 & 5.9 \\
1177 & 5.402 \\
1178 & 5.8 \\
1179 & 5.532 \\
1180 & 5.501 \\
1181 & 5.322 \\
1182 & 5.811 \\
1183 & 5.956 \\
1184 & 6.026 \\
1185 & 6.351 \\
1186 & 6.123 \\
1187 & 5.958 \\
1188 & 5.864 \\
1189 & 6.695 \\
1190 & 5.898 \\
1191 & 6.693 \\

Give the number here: 0.12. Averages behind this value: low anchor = 5.66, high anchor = 5.21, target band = 4.79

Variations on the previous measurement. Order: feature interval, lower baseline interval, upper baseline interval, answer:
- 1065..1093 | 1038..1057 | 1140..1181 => 0.051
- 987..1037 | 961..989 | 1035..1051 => 0.063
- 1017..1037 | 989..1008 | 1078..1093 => 0.157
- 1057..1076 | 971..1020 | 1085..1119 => -0.169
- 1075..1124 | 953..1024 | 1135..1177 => 0.098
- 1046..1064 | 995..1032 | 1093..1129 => -0.219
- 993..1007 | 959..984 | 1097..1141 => -0.092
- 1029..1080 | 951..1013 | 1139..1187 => -0.053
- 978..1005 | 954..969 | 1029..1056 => -0.090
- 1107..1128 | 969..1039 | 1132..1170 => 0.182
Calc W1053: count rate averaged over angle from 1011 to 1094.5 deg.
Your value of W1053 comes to 5.81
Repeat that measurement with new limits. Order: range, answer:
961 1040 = 5.85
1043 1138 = 5.49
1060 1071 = 6.24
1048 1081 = 6.22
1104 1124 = 4.62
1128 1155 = 5.27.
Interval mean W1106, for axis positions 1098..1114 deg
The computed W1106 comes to 4.81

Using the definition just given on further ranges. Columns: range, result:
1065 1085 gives 5.9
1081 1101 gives 5.45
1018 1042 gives 5.4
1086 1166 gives 5.12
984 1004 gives 6.42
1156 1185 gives 5.55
